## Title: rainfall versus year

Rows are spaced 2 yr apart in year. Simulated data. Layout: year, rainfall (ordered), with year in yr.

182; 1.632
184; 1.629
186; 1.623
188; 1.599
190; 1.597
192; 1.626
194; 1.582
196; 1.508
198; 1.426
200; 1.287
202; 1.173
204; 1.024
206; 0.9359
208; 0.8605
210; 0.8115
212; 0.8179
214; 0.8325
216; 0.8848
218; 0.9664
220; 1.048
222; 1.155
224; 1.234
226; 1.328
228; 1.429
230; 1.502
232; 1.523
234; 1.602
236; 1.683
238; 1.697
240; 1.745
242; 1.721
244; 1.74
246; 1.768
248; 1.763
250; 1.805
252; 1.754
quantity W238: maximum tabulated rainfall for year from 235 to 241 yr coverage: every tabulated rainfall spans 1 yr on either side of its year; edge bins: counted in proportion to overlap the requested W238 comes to 1.745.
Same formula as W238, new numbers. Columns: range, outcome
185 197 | 1.626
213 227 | 1.328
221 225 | 1.234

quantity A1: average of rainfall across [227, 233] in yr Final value 1.48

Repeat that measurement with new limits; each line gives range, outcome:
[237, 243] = 1.72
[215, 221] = 0.966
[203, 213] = 0.89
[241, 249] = 1.75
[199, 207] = 1.1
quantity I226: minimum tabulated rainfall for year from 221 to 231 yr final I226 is 1.155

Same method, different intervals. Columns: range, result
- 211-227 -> 0.8179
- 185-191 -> 1.597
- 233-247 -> 1.602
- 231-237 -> 1.523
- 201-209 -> 0.8605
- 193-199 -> 1.426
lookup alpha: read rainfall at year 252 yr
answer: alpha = 1.754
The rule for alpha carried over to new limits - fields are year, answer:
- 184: 1.629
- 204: 1.024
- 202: 1.173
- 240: 1.745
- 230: 1.502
